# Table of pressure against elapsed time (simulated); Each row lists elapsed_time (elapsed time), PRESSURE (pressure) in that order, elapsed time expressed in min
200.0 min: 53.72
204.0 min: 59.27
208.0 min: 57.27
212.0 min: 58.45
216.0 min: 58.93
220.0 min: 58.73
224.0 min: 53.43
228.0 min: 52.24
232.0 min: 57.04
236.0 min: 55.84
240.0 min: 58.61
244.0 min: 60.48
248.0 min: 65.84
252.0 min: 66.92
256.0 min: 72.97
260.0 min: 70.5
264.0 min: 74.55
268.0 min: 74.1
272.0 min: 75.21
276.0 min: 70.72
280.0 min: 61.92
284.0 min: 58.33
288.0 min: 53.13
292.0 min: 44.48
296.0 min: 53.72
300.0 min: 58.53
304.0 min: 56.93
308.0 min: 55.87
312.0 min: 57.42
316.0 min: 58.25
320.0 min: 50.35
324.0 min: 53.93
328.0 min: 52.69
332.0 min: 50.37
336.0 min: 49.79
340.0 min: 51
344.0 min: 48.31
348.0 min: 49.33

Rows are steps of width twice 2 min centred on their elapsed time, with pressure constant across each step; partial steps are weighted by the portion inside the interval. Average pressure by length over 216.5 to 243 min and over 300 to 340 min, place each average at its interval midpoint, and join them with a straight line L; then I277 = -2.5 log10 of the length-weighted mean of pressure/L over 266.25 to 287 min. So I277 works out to -0.22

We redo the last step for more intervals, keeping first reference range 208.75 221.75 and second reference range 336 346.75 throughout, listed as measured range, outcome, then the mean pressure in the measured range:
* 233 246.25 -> -0.03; 58.4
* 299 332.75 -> -0.07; 55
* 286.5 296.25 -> 0.07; 49.7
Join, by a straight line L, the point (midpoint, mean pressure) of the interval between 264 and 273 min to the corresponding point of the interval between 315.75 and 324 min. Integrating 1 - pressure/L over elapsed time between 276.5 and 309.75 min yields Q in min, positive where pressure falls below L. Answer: 4.3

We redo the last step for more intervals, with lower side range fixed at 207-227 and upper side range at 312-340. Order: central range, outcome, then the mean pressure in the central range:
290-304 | 0.3 min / 52.9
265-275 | -3.5 min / 74.3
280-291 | -0.3 min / 55.8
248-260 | -3.0 min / 69.4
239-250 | -1.2 min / 61.9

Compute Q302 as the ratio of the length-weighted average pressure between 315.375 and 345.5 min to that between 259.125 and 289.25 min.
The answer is 0.76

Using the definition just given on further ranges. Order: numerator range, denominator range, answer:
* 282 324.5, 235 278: 0.80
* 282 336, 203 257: 0.91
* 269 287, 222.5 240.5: 1.20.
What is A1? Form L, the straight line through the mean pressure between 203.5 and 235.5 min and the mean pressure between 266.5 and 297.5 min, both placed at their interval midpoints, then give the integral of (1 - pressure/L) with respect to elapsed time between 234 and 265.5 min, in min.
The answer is -3.48 min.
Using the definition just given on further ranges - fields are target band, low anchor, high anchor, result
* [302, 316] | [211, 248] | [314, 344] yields -1.0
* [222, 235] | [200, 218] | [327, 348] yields 0.6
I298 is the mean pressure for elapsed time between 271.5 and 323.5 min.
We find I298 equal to 57.5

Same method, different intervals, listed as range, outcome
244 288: 68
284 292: 52.3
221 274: 64.3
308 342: 53.1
